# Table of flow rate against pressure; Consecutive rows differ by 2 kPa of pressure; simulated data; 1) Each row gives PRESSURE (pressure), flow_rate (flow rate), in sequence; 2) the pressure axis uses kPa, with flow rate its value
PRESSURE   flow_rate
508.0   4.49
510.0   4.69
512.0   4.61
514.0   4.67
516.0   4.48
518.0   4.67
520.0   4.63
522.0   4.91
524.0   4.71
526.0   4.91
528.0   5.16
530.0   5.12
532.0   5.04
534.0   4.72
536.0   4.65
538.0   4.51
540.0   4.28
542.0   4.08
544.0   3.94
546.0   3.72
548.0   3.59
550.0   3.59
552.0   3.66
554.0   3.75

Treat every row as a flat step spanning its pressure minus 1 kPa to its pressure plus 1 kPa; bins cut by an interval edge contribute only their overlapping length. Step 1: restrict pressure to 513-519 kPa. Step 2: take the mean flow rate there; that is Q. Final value 4.61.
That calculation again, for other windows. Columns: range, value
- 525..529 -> 5.04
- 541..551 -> 3.78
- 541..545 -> 4.01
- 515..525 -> 4.68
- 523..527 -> 4.81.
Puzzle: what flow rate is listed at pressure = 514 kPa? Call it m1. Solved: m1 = 4.67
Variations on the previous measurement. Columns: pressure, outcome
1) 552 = 3.66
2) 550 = 3.59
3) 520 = 4.63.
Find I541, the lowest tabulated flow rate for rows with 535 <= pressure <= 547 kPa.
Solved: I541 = 3.72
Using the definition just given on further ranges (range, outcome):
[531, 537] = 4.65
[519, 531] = 4.63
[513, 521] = 4.48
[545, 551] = 3.59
